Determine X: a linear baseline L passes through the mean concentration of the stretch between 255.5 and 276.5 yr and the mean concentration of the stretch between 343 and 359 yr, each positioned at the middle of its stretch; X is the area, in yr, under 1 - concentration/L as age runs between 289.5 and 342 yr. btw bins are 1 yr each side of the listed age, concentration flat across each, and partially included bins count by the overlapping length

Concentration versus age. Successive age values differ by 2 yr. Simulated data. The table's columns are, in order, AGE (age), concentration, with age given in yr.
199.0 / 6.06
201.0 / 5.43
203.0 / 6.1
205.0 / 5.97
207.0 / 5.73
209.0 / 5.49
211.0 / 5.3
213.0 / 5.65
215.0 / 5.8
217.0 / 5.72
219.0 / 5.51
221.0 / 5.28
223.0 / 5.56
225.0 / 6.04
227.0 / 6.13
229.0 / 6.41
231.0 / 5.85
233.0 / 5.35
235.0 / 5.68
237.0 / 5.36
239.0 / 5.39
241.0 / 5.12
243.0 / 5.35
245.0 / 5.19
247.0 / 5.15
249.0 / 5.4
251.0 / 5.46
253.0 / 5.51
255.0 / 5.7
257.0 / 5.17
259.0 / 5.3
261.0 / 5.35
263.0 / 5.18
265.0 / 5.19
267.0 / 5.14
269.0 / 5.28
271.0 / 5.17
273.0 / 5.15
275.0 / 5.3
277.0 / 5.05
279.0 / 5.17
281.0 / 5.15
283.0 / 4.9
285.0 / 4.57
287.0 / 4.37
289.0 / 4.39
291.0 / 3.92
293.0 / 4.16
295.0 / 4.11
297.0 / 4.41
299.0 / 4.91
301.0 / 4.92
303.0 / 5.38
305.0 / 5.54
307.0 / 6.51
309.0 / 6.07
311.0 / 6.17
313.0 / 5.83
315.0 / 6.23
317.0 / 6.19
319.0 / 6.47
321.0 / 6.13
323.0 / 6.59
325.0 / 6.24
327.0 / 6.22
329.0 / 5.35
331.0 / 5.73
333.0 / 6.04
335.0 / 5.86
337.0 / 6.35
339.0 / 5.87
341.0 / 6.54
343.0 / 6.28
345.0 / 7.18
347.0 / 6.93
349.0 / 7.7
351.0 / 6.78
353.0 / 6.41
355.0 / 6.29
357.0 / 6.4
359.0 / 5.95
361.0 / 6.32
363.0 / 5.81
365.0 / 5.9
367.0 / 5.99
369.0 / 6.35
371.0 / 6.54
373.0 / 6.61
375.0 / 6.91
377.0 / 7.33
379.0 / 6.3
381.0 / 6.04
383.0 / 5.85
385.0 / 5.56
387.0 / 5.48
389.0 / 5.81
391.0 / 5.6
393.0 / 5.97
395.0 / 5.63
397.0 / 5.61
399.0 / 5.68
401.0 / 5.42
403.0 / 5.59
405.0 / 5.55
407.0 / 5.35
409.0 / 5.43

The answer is 3.9 yr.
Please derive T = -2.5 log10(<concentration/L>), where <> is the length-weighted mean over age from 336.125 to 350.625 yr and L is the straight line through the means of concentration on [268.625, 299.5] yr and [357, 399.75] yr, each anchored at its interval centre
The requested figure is -0.20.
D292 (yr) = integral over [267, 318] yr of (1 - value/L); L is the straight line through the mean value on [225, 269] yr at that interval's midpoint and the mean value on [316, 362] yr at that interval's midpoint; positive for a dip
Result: 6.4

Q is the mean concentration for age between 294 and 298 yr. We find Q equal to 4.26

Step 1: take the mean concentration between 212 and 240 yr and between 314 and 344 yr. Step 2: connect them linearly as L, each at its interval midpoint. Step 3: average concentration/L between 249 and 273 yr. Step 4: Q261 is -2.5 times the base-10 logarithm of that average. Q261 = 0.10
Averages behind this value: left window 5.69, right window 6.14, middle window 5.31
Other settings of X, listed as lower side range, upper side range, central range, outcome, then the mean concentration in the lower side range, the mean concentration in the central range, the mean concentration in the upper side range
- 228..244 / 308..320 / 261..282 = 2.33 yr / 5.56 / 5.19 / 6.16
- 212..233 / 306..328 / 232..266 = 3.22 yr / 5.77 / 5.34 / 6.24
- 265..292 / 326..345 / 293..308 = 0.90 yr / 4.9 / 5.05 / 6.09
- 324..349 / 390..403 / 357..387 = -1.65 yr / 6.28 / 6.23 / 5.65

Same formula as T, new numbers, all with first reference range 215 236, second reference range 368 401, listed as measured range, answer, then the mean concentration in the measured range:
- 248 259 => 0.07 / 5.43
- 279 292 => 0.27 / 4.6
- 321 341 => -0.02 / 6.06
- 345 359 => -0.12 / 6.73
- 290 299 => 0.36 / 4.23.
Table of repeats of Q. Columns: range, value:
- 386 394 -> 5.71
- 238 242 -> 5.25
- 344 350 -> 7.27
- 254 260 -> 5.39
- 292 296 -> 4.13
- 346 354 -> 6.96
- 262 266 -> 5.19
